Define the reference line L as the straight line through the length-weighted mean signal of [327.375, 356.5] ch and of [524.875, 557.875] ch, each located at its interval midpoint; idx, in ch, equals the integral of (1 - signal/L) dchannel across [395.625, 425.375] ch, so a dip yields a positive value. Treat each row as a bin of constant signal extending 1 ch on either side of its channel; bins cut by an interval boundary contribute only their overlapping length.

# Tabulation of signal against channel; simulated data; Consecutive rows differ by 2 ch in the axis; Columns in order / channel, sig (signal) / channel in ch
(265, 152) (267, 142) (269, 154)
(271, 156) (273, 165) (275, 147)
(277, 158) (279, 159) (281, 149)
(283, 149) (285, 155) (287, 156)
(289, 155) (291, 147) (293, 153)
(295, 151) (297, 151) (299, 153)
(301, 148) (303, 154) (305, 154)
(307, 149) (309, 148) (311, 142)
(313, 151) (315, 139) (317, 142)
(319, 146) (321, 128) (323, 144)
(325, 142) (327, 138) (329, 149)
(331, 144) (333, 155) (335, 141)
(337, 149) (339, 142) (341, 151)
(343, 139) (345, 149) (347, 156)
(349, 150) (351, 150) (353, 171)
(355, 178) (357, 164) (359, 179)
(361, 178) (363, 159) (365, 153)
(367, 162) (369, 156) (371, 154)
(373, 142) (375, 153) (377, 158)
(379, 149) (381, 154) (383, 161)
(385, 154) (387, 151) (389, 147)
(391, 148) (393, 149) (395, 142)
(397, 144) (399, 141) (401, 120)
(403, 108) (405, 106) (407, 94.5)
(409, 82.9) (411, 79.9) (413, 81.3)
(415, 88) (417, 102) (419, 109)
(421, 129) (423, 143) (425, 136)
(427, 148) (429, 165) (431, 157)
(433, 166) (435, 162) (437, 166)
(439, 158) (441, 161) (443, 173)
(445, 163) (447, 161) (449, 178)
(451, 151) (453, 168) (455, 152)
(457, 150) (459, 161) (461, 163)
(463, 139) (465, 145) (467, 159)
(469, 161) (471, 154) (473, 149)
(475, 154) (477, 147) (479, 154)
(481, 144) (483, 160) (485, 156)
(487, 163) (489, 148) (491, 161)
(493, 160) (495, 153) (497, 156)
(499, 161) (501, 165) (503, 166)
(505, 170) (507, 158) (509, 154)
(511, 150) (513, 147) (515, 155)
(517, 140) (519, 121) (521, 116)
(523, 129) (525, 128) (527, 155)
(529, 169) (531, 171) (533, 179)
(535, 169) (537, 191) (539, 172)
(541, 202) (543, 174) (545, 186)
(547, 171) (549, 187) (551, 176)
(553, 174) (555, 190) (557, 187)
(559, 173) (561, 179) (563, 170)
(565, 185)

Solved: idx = 9.2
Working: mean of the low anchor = 152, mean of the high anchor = 177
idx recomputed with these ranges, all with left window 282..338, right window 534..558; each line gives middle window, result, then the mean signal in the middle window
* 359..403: 1.9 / 151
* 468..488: 2.0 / 154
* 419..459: 2.4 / 156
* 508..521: 2.5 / 142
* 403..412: 3.8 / 92.7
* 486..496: 1.0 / 157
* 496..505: 0.6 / 163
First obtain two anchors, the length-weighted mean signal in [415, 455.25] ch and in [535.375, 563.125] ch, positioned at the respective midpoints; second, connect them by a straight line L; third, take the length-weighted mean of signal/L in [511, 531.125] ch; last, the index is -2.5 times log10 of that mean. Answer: 0.22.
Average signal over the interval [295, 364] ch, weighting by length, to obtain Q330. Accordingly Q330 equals 151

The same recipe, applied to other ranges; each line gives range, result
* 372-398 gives 150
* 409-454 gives 142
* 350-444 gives 143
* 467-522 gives 153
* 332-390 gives 155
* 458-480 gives 153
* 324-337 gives 145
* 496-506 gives 164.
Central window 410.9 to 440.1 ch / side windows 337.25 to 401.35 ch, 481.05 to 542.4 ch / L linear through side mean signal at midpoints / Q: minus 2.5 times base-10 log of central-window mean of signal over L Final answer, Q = 0.156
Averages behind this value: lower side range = 154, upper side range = 157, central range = 134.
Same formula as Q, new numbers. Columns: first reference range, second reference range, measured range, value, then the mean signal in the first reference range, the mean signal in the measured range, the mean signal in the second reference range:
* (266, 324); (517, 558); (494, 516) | 0.05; 150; 158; 167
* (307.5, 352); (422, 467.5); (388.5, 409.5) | 0.21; 145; 126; 158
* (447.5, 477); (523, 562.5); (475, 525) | 0.09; 156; 151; 174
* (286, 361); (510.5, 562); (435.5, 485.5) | 0.02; 151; 157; 165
